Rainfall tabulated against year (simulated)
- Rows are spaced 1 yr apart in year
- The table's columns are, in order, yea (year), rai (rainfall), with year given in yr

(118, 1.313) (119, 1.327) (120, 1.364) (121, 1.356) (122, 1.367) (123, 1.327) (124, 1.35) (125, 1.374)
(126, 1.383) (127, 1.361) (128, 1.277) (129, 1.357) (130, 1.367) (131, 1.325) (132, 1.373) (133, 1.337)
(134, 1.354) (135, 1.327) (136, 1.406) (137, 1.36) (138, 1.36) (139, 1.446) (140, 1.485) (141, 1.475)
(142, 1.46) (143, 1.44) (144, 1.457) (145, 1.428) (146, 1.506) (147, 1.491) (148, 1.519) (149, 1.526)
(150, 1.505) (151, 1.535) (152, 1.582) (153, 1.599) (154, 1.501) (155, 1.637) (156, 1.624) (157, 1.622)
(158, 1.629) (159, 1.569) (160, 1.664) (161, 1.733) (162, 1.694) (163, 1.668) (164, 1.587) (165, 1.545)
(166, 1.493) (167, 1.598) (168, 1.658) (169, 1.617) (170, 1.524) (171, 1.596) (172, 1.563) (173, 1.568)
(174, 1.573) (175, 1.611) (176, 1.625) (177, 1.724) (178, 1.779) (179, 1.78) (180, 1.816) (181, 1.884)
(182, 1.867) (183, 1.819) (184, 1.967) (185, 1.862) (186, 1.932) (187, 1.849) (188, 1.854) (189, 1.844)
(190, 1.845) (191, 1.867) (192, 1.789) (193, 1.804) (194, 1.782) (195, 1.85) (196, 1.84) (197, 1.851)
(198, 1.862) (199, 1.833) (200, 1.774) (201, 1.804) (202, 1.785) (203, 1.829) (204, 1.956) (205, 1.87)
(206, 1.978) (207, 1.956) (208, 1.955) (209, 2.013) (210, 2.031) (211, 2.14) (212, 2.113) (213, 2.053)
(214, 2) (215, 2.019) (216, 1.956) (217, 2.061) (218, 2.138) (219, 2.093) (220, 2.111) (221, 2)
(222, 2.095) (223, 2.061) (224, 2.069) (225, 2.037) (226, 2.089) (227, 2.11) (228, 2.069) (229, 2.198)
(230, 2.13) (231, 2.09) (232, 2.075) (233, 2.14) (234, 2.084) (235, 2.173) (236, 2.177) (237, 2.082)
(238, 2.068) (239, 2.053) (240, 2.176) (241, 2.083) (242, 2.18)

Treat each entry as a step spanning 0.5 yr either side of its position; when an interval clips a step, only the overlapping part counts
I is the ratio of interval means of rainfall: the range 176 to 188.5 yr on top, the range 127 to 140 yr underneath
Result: 1.3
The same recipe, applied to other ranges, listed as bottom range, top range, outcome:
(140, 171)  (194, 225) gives 1.26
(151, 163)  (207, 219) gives 1.26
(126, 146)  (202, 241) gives 1.48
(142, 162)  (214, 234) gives 1.34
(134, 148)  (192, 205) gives 1.28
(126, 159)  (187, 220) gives 1.32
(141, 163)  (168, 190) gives 1.12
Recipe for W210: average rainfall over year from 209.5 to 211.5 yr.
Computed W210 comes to 2.09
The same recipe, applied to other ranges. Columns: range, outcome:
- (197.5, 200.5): 1.82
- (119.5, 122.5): 1.36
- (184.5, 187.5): 1.88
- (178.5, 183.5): 1.83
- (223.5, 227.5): 2.08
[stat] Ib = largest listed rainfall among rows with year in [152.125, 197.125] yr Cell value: 1.967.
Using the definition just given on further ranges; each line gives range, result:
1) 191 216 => 2.14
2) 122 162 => 1.733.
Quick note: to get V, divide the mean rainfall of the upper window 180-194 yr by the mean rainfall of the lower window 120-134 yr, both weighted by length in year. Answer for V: 1.37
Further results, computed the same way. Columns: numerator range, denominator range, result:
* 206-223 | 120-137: 1.51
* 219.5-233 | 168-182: 1.25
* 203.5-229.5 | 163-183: 1.23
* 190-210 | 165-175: 1.18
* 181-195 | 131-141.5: 1.33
